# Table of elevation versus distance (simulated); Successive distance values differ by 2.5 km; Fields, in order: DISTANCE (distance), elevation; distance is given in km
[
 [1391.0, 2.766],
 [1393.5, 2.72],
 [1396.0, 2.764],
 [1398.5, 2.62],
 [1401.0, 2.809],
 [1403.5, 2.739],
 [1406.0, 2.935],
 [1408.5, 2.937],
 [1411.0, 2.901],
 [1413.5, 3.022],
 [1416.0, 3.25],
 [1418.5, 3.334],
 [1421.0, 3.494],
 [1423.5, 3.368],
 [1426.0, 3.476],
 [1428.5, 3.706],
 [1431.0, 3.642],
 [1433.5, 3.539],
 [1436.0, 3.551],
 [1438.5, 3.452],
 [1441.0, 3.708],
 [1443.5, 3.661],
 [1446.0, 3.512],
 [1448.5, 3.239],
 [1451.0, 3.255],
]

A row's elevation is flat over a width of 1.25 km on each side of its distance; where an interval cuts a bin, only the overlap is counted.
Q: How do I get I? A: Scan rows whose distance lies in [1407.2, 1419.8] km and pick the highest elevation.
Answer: 3.334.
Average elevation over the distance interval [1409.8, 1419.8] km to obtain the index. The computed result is 3.13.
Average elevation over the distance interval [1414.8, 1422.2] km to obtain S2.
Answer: 3.36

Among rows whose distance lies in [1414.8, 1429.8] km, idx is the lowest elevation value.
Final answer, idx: 3.25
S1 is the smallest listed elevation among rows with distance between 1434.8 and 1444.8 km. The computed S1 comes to 3.452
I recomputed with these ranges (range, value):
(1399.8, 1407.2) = 2.935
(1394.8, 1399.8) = 2.764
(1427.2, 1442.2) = 3.708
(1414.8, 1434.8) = 3.706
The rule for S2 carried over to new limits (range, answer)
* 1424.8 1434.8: 3.59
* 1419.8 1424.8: 3.43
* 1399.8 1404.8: 2.78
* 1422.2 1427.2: 3.42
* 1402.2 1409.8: 2.87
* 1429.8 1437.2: 3.58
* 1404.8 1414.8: 2.95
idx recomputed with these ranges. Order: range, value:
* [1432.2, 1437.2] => 3.539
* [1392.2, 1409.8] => 2.62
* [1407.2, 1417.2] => 2.901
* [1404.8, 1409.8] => 2.935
